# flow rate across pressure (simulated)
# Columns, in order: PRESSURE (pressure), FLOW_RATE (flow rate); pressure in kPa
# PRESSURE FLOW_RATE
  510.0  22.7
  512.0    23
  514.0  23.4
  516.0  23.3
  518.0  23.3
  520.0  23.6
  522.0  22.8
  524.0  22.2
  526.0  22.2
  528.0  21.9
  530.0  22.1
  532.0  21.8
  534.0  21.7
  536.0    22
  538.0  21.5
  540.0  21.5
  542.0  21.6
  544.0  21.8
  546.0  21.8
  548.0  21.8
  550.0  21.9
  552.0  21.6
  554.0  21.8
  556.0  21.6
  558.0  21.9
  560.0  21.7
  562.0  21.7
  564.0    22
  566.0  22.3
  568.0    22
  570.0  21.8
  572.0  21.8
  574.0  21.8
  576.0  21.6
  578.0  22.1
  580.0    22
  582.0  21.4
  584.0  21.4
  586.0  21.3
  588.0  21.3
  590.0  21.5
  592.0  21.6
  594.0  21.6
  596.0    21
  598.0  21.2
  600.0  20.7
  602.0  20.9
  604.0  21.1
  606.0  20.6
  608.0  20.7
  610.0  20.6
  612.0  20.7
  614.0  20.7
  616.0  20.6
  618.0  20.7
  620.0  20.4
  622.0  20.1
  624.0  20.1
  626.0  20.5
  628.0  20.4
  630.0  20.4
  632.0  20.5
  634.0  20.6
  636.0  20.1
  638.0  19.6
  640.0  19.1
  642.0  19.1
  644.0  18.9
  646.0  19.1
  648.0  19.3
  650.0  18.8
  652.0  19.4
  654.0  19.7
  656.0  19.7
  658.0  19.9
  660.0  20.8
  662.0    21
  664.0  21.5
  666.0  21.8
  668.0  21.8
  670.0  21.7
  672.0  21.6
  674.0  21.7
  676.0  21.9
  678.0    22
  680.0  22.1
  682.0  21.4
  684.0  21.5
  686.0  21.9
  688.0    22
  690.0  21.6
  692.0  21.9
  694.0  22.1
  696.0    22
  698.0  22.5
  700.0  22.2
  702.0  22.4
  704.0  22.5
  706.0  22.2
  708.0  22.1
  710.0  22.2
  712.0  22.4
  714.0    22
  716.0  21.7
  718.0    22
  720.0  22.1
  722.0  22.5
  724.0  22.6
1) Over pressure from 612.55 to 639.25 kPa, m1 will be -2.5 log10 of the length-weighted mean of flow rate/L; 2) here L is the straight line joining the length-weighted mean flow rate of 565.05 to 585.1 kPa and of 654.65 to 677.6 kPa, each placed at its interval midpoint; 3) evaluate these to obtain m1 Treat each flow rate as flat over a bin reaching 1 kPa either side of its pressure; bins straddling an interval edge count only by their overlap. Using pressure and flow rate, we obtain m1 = 0.06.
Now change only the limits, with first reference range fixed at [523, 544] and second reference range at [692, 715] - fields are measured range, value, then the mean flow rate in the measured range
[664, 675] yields 0.02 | 21.7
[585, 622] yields 0.05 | 20.9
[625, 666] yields 0.11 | 20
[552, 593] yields 0.01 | 21.7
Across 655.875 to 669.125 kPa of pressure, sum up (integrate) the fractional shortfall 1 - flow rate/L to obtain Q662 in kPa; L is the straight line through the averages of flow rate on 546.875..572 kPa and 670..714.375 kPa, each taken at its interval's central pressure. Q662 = 0.6 kPa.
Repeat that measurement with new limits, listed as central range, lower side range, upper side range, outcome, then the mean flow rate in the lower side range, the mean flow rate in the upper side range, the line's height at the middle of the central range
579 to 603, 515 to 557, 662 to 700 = 0.7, 22.1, 21.8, 22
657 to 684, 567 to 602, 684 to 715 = 0.6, 21.5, 22.1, 22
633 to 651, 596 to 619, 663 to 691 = 1.6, 20.8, 21.8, 21.3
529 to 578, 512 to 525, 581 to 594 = 1.0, 23.1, 21.4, 22.2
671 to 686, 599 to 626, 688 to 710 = 0.0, 20.6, 22.1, 21.8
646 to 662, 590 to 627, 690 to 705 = 1.3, 20.8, 22.2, 21.5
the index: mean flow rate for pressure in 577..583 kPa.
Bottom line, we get 21.8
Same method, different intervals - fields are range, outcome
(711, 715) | 22.2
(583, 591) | 21.4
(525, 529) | 22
